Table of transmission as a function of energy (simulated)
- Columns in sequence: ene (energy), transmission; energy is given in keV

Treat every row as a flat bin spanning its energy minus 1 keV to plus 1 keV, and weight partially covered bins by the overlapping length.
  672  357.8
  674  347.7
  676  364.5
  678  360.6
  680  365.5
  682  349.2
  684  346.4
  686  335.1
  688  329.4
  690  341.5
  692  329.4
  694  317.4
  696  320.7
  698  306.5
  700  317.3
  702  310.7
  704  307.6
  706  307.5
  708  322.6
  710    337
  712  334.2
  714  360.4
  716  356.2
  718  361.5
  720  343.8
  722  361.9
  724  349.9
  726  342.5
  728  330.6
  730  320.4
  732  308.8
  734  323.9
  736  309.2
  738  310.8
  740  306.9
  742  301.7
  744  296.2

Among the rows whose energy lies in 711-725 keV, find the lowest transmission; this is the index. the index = 334.2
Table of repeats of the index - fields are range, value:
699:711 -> 307.5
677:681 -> 360.6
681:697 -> 317.4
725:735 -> 308.8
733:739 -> 309.2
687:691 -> 329.4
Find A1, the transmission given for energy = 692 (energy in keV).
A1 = 329.4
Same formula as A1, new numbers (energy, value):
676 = 364.5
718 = 361.5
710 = 337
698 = 306.5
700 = 317.3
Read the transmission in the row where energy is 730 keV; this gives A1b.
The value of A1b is 320.4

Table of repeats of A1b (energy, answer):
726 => 342.5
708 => 322.6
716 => 356.2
